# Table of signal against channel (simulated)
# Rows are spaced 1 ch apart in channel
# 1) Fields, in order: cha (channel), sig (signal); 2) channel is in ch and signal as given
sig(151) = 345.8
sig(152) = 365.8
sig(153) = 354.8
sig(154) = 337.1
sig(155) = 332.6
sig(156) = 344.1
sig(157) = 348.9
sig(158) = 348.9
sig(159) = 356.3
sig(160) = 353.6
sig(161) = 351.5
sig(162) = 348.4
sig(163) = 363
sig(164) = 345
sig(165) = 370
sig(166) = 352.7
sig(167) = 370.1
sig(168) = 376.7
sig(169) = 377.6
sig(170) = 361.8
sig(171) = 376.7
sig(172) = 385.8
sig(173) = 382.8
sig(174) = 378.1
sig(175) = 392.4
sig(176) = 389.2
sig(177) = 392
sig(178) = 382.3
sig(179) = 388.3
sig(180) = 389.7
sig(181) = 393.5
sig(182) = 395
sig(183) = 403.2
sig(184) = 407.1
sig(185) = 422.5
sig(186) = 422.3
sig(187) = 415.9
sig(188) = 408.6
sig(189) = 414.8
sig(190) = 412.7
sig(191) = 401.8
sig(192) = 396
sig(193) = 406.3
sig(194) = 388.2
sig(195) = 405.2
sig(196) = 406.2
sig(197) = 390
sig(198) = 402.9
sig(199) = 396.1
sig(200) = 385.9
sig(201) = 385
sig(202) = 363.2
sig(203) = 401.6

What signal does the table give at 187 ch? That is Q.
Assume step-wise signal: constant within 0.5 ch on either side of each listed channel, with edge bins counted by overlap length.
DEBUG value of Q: 415.9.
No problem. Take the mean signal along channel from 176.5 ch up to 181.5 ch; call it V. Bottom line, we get 389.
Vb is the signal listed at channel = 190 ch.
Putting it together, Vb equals 412.7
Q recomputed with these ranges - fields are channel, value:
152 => 365.8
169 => 377.6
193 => 406.3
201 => 385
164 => 345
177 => 392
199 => 396.1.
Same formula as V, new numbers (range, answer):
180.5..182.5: 394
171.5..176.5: 386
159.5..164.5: 352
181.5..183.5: 399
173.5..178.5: 387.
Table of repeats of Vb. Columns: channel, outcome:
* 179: 388.3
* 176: 389.2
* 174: 378.1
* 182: 395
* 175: 392.4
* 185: 422.5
